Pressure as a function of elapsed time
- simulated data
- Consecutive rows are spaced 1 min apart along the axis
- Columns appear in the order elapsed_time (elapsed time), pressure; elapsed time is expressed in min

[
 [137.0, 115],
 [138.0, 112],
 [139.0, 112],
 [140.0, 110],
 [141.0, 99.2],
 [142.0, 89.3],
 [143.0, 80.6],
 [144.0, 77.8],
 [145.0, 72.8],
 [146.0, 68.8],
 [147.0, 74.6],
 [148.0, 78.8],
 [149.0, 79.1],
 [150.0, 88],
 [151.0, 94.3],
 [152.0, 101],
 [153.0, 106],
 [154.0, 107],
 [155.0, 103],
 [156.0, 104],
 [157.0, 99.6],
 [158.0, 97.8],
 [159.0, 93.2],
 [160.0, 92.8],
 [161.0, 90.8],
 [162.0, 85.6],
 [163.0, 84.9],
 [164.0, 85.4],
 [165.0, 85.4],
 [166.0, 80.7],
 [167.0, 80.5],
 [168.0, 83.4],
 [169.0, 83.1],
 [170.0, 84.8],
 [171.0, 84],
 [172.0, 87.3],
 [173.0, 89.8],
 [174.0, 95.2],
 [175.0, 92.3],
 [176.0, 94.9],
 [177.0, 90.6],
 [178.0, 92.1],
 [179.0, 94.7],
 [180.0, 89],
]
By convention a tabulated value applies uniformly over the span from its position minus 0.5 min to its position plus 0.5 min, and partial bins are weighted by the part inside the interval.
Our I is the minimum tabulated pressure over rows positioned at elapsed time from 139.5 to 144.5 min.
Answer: 77.8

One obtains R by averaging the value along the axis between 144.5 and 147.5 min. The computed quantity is 72.1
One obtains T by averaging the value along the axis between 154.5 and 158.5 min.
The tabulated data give 101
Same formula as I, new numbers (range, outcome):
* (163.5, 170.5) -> 80.5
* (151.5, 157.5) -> 99.6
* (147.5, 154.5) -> 78.8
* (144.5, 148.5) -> 68.8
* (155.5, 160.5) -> 92.8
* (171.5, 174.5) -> 87.3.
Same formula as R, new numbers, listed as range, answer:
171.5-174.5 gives 90.8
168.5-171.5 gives 84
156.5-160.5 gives 95.8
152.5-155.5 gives 105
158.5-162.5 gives 90.6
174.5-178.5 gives 92.5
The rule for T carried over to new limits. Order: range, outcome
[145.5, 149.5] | 75.3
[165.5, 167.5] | 80.6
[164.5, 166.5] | 83.1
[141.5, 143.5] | 84.9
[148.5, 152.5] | 90.6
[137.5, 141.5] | 108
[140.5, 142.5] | 94.2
